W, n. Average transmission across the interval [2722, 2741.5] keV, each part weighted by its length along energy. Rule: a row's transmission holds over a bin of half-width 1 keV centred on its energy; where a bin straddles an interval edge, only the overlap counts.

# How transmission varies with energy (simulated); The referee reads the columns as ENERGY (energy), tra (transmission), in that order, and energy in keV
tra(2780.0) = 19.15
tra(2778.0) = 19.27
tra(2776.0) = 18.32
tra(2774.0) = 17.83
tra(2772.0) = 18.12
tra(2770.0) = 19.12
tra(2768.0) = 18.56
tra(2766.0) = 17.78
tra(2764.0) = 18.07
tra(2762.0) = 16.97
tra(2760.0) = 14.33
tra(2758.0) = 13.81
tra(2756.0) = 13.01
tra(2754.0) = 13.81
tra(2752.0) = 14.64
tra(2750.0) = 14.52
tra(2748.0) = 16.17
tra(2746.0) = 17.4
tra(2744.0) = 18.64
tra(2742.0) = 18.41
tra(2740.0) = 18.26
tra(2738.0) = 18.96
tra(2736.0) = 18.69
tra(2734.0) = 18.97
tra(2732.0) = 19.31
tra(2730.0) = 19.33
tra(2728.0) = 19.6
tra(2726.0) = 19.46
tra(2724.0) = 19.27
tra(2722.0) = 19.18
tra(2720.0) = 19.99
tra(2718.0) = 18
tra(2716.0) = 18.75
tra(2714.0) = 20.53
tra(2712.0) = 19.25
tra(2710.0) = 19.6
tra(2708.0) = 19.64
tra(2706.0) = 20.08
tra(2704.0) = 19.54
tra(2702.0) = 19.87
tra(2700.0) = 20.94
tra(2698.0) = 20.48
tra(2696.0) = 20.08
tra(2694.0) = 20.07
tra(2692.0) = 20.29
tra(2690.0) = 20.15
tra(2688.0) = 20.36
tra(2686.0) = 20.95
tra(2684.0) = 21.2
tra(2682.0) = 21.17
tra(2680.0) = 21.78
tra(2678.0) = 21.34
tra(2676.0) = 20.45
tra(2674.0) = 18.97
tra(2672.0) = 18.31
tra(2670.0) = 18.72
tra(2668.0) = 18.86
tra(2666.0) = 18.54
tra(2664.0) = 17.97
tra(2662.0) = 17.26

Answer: 19.1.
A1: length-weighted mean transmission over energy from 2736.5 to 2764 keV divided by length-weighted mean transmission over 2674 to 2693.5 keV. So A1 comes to 0.78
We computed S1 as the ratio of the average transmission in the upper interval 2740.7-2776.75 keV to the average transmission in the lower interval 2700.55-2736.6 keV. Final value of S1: 0.86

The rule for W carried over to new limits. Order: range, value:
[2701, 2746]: 19.2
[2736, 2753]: 17.2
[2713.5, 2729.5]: 19.3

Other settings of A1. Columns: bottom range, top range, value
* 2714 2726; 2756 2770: 0.86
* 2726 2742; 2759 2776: 0.93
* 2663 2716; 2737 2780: 0.85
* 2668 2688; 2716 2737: 0.95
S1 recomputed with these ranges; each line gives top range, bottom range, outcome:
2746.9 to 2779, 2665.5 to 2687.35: 0.82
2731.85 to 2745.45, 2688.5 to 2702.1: 0.92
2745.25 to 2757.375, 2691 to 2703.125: 0.73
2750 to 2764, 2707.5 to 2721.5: 0.76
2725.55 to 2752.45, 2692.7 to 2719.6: 0.91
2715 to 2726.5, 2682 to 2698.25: 0.93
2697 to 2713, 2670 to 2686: 0.98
